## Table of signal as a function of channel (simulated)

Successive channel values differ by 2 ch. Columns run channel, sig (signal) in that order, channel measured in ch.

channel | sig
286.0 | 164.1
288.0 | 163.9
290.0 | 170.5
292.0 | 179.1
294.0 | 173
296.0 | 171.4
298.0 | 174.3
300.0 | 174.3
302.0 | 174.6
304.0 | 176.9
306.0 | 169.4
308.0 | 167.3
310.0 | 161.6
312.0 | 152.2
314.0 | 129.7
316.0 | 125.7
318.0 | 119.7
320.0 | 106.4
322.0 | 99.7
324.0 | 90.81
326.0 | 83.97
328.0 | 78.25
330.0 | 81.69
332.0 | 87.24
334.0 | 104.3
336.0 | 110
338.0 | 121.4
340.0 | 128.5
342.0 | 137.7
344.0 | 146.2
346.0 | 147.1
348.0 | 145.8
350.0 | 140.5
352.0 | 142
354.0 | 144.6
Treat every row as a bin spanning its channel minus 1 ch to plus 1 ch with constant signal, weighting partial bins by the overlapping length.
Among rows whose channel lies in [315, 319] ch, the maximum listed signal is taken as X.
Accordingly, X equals 125.7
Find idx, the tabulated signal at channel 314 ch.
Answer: 129.7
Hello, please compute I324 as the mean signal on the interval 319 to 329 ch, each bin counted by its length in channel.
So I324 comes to 91.8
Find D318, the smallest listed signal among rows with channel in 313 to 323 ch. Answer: 99.7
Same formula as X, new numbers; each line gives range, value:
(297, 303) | 174.6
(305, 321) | 169.4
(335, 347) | 147.1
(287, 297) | 179.1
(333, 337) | 110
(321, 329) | 99.7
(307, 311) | 167.3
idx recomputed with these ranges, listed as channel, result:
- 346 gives 147.1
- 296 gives 171.4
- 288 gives 163.9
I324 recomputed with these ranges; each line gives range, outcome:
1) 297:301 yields 174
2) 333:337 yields 107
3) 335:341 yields 120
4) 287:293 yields 171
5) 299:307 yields 174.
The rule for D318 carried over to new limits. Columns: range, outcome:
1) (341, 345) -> 137.7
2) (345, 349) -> 145.8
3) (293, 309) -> 167.3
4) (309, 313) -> 152.2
